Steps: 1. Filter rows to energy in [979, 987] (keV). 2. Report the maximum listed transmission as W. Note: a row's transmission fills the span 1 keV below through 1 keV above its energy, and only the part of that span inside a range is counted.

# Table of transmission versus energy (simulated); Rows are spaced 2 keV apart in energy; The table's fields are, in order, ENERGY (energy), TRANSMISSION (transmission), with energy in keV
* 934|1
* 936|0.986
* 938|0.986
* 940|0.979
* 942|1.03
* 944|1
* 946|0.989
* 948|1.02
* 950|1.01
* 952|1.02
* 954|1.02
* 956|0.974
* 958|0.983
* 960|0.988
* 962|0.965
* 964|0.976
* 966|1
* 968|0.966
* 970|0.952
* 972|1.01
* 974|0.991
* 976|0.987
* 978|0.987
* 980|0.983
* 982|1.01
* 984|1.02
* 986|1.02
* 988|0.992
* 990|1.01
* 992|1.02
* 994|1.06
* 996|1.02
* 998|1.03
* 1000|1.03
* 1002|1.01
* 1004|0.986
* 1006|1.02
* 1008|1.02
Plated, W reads 1.02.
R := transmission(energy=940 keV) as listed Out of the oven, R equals 0.979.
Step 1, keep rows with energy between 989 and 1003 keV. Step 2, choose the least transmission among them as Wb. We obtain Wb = 1.01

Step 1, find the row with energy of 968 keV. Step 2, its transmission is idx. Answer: 0.966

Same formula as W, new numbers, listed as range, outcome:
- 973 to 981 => 0.991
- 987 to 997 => 1.06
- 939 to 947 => 1.03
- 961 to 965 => 0.976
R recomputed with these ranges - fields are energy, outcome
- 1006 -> 1.02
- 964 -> 0.976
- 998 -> 1.03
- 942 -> 1.03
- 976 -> 0.987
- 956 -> 0.974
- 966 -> 1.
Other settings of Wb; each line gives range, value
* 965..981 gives 0.952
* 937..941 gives 0.979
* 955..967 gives 0.965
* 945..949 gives 0.989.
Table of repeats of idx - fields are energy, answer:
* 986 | 1.02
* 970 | 0.952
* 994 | 1.06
